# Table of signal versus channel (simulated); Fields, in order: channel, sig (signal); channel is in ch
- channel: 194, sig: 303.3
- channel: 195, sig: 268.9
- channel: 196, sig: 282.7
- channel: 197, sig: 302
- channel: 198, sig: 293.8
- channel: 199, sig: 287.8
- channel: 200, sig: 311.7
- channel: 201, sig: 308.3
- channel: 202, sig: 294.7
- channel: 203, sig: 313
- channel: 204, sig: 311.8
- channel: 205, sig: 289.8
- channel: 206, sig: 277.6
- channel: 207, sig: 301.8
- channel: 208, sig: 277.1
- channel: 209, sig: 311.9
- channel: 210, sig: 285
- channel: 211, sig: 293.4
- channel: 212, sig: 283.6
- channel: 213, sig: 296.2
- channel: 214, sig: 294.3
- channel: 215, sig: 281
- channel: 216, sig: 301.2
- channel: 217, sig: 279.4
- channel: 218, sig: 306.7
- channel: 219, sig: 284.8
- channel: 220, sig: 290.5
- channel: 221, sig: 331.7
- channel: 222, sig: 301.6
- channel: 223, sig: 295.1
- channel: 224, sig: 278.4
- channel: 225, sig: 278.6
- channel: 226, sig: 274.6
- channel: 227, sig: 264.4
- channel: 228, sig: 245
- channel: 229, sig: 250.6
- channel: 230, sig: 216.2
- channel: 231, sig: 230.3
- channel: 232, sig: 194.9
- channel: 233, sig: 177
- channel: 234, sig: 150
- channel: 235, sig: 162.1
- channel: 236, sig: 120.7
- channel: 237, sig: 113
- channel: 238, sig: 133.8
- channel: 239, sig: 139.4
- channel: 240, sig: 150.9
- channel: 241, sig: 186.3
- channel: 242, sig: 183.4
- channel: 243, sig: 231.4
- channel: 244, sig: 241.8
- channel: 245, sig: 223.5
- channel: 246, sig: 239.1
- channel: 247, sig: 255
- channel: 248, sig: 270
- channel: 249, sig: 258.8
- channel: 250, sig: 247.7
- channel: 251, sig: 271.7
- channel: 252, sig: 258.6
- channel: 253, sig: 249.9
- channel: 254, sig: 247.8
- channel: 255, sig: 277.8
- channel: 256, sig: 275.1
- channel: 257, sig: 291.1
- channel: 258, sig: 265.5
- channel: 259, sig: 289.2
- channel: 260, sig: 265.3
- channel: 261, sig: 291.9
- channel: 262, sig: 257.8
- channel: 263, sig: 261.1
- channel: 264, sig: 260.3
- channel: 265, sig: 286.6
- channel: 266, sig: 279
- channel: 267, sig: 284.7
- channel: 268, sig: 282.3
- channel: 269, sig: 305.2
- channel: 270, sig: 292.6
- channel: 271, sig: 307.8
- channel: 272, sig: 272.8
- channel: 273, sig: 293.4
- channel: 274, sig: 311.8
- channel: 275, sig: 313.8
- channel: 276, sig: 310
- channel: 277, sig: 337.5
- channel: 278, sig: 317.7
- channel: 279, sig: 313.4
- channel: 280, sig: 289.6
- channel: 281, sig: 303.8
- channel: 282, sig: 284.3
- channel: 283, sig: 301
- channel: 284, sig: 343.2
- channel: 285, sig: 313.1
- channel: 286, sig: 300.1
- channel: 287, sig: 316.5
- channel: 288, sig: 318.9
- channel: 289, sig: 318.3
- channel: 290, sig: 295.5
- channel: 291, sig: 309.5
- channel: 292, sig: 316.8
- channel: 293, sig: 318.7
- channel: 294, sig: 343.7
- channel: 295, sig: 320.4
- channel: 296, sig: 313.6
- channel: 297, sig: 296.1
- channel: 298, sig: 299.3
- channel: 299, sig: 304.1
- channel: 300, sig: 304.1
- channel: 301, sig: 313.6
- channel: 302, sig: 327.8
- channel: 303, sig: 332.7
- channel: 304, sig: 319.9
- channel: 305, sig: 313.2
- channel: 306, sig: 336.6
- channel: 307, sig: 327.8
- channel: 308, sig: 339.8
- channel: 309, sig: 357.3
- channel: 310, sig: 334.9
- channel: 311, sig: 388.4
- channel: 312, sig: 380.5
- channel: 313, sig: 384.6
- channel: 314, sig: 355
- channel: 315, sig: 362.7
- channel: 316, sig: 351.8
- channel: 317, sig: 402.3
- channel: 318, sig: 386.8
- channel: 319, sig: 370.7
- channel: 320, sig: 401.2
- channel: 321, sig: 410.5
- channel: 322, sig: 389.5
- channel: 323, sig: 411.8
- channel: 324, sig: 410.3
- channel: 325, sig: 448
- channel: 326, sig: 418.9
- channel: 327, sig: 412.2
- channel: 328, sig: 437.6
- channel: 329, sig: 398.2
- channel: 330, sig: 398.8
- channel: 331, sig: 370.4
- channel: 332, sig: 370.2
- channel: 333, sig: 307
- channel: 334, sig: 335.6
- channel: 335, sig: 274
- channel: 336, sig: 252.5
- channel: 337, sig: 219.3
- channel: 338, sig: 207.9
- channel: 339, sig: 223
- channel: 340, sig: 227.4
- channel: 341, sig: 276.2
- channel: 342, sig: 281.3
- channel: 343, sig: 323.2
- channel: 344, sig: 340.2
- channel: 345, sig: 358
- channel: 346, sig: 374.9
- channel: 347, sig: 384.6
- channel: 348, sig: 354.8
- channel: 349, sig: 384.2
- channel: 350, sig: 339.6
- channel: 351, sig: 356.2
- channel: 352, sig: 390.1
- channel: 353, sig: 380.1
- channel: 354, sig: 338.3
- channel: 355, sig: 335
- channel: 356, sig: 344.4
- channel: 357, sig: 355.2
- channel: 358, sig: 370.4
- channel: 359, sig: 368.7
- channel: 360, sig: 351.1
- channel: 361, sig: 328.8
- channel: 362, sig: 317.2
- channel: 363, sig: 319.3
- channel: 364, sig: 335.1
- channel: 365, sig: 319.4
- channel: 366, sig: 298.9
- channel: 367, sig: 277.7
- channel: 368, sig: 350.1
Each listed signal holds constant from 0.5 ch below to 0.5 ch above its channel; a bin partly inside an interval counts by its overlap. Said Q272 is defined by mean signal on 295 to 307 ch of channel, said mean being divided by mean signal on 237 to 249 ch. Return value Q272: 1.55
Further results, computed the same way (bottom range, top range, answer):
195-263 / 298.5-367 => 1.34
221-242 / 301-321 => 1.70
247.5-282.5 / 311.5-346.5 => 1.24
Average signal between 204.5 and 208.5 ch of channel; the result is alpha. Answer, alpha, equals 287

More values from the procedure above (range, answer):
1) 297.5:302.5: 310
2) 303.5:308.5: 327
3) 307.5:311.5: 355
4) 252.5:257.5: 268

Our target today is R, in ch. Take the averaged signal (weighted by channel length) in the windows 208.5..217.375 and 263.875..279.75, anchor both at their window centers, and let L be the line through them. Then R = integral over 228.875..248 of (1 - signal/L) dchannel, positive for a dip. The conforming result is 6.8 ch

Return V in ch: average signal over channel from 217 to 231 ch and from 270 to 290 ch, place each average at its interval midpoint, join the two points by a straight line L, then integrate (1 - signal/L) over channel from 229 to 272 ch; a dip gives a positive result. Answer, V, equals 8.2 ch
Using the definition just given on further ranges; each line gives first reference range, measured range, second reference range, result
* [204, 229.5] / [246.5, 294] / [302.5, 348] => 4.12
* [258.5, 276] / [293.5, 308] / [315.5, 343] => 0.02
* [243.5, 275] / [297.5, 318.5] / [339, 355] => -2.43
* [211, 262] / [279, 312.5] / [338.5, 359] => -2.99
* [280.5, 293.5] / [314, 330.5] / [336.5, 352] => -4.62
